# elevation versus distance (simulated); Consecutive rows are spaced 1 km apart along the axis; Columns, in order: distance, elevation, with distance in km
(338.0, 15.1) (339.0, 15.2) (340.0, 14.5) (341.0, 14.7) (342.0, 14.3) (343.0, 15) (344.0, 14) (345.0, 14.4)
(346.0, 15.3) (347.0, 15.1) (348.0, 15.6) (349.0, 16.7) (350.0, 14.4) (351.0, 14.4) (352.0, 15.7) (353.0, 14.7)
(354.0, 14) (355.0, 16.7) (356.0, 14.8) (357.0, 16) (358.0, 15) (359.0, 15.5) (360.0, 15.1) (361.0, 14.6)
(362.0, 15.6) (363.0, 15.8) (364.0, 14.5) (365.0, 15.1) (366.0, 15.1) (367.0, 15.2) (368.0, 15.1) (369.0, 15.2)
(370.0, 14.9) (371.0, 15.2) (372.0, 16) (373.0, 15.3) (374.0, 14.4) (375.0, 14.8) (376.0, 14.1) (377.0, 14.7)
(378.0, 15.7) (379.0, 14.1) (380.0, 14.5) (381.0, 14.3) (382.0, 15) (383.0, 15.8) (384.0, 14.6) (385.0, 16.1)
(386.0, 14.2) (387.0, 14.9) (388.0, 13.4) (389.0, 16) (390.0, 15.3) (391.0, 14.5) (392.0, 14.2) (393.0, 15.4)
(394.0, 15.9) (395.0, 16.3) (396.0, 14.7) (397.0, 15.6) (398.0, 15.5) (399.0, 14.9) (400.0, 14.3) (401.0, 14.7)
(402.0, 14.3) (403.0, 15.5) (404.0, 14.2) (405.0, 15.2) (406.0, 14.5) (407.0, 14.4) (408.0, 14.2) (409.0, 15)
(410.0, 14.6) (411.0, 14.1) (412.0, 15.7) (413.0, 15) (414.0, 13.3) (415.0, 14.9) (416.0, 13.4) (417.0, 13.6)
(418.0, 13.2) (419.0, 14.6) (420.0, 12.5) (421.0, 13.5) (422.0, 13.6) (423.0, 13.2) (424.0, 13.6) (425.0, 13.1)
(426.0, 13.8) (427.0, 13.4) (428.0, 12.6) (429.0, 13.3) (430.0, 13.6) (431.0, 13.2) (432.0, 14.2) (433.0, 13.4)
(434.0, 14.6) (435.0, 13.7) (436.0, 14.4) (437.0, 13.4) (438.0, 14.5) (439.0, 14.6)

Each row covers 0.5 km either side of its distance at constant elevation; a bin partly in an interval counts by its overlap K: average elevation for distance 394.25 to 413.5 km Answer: 14.9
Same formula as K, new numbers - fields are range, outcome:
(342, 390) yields 15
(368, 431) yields 14.5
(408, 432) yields 13.8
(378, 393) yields 14.8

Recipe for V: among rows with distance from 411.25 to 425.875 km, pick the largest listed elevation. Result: 15.7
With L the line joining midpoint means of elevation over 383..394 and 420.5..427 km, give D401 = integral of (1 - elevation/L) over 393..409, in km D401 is -0.60 km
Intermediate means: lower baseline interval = 14.9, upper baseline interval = 13.5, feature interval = 15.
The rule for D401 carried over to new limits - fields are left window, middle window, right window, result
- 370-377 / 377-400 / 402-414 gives -0.29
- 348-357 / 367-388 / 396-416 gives 0.10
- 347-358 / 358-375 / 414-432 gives -0.26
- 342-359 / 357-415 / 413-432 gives -2.52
